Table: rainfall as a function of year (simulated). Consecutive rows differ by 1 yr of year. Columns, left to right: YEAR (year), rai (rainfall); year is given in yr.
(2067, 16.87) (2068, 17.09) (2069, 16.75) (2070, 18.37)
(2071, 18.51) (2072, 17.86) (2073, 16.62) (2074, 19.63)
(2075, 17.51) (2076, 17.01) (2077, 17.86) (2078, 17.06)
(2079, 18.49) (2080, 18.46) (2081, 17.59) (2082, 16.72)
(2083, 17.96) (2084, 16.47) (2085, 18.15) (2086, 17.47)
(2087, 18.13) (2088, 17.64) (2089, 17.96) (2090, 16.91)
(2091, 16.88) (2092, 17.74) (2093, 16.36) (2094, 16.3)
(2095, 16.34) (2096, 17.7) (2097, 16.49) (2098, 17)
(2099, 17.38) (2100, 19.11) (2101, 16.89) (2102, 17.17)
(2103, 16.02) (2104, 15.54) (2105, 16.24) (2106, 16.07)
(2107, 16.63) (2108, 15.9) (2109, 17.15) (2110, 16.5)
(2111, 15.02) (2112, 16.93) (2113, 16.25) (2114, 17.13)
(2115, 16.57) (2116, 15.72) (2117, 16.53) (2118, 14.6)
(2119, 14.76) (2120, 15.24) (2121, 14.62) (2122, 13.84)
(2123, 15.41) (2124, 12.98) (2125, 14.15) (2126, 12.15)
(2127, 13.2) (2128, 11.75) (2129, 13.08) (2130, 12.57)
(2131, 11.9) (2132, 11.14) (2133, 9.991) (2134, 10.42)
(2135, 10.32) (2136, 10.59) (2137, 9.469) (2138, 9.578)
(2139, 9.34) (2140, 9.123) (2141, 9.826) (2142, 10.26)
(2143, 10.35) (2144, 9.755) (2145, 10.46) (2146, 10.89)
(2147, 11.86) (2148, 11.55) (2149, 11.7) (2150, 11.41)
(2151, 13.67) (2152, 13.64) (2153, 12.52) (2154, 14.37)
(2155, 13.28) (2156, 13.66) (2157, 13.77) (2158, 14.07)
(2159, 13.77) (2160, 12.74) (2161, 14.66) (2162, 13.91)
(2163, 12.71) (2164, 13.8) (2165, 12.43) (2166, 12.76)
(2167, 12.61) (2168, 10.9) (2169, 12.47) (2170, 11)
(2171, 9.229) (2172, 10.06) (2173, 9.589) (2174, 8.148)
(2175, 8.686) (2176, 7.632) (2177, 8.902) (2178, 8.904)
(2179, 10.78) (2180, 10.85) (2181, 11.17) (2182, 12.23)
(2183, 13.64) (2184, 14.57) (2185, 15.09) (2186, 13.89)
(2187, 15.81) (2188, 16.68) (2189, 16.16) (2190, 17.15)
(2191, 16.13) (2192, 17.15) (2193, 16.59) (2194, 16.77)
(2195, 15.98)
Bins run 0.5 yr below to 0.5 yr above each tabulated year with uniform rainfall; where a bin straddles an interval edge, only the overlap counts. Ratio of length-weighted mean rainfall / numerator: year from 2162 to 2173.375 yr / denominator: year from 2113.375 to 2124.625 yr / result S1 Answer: 0.77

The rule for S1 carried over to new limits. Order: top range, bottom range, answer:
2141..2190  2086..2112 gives 0.72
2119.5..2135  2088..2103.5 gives 0.75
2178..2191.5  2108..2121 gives 0.87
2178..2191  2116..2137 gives 1.07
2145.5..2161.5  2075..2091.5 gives 0.74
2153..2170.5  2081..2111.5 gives 0.77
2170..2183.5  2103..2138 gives 0.71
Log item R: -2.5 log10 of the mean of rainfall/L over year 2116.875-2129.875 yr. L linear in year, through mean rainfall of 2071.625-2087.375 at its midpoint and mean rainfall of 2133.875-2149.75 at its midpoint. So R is -0.11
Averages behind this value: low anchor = 17.7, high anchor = 10.4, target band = 13.9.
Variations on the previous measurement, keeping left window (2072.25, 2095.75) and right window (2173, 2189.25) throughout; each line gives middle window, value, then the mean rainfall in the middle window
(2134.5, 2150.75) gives 0.32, 10.5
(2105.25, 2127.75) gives 0.02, 15.3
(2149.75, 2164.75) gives -0.02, 13.5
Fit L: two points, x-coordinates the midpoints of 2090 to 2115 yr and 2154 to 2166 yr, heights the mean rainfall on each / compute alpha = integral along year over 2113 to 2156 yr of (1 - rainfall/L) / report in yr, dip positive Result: 7.1 yr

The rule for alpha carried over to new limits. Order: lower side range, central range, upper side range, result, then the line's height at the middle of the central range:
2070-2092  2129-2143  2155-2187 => 3.71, 14.2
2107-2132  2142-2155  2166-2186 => 0.95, 12.8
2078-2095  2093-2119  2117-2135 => -2.13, 15.3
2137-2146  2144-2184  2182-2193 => 1.89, 12.6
